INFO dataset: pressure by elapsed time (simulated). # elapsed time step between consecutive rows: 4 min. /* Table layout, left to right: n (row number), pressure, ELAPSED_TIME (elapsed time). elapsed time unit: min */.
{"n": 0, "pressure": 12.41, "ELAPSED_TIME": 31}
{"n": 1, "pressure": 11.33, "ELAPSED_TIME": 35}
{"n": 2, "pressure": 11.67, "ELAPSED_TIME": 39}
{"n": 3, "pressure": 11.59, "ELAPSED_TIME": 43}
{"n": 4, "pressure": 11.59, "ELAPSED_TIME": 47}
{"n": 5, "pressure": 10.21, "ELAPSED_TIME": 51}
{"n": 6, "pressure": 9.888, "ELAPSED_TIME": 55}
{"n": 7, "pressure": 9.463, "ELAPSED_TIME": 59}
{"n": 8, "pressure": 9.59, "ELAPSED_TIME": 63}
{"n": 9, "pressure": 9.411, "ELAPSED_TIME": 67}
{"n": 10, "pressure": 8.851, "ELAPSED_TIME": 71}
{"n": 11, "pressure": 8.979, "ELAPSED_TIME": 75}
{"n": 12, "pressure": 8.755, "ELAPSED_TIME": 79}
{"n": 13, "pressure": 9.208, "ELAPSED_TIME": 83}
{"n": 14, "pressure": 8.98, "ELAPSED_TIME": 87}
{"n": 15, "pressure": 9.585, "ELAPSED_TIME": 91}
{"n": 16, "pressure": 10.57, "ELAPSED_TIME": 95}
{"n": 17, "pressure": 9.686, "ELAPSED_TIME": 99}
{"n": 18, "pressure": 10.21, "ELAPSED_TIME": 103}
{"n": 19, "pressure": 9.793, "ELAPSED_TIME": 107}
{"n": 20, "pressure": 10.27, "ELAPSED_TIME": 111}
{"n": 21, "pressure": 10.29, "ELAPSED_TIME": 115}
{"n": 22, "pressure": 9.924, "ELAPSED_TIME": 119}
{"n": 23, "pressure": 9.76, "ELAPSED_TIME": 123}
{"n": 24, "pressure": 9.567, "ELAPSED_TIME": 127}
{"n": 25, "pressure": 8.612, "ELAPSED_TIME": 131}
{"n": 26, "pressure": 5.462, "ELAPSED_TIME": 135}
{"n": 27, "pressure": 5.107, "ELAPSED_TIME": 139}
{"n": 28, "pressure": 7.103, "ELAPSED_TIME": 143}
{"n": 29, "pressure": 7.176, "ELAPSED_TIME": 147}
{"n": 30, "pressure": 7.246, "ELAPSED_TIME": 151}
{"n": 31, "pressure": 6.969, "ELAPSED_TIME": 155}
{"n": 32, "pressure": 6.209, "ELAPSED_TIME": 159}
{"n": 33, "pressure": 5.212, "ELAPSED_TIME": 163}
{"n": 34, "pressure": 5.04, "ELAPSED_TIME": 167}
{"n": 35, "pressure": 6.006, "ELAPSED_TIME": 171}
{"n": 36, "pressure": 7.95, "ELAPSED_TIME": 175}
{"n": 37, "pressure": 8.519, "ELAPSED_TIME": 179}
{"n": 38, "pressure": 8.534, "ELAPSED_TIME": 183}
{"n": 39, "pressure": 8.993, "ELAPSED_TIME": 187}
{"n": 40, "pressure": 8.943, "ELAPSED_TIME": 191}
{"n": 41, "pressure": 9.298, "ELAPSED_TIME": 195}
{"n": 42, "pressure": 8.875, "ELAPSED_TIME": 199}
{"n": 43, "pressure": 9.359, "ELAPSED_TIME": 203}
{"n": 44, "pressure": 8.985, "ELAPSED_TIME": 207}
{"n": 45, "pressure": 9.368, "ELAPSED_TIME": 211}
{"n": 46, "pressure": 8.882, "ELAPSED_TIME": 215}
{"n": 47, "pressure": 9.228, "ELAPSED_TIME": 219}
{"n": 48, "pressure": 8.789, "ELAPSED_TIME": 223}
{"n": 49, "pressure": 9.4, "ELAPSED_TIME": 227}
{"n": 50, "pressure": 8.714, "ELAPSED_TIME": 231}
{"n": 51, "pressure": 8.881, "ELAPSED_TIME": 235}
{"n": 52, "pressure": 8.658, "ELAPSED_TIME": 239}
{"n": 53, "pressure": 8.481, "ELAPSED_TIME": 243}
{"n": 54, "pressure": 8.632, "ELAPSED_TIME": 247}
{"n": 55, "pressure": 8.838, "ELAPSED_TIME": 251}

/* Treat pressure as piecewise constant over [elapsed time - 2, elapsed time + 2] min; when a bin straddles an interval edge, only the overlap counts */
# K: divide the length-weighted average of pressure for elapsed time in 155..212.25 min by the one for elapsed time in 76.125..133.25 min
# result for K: 0.82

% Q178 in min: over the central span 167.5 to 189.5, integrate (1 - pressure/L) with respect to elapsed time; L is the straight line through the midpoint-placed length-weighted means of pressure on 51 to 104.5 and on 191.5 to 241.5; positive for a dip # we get 3.2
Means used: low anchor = 9.5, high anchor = 9.03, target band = 7.82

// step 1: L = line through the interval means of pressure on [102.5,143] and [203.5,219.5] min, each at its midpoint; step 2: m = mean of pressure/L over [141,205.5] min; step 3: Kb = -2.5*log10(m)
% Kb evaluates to 0.18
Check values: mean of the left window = 8.76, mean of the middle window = 7.6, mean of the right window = 9.13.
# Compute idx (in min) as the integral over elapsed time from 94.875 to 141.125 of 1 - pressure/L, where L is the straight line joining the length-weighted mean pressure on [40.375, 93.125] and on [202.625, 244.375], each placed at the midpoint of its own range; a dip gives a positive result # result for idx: 2.2 min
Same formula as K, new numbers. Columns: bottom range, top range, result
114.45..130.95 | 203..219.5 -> 0.94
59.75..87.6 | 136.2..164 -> 0.71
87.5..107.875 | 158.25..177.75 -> 0.62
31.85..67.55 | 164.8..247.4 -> 0.80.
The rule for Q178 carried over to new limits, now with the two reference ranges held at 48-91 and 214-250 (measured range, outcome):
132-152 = 5.8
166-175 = 2.9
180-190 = 0.3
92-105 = -1.1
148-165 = 5.0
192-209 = -0.3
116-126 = -0.7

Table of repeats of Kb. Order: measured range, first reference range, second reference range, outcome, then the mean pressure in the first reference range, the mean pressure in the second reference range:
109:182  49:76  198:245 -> 0.21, 9.5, 8.97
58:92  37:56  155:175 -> 0.07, 11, 5.99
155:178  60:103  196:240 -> 0.41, 9.4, 9.03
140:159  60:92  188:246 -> 0.29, 9.17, 8.98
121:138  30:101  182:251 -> 0.18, 10.1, 8.95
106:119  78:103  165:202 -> -0.10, 9.55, 8.05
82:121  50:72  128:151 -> -0.21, 9.57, 6.87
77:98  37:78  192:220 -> 0.05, 10.1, 9.13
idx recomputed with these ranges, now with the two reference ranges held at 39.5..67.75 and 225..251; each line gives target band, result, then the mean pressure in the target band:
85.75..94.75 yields 0.4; 9.56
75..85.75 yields 1.2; 8.98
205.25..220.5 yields -0.2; 9.11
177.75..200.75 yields 0.8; 8.87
